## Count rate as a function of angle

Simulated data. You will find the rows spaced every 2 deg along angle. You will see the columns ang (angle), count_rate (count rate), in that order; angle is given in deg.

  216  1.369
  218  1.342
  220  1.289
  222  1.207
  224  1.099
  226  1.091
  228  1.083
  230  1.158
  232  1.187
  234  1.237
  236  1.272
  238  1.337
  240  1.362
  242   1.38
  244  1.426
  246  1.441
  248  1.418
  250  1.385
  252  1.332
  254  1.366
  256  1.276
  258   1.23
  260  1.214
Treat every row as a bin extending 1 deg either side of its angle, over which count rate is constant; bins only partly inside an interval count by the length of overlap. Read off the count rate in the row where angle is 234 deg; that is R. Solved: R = 1.237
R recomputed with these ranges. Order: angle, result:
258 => 1.23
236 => 1.272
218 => 1.342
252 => 1.332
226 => 1.091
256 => 1.276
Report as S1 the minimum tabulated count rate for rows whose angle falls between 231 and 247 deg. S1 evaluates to 1.187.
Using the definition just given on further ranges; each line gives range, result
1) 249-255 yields 1.332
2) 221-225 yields 1.099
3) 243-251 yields 1.385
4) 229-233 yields 1.158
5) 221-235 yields 1.083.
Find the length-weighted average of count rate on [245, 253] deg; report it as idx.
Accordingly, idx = 1.39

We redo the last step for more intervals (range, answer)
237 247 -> 1.39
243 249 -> 1.43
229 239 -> 1.24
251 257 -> 1.32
